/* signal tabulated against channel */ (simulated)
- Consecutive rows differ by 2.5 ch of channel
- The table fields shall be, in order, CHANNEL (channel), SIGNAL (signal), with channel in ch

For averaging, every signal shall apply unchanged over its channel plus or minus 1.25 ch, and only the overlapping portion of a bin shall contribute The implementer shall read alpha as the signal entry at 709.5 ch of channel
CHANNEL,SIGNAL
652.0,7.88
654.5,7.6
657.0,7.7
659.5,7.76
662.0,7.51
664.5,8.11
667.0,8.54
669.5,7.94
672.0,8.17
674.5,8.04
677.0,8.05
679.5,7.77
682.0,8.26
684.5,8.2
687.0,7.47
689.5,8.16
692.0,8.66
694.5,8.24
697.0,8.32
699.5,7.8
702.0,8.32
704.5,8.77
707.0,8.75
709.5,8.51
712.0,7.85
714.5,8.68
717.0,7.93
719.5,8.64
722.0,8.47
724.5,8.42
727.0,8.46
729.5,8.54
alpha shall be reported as 8.51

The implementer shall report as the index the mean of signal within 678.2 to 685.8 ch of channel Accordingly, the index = 8.07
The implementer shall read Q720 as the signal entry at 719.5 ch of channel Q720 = 8.64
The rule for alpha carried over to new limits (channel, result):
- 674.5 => 8.04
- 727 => 8.46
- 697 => 8.32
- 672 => 8.17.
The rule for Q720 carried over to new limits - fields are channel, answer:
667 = 8.54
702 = 8.32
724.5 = 8.42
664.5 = 8.11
